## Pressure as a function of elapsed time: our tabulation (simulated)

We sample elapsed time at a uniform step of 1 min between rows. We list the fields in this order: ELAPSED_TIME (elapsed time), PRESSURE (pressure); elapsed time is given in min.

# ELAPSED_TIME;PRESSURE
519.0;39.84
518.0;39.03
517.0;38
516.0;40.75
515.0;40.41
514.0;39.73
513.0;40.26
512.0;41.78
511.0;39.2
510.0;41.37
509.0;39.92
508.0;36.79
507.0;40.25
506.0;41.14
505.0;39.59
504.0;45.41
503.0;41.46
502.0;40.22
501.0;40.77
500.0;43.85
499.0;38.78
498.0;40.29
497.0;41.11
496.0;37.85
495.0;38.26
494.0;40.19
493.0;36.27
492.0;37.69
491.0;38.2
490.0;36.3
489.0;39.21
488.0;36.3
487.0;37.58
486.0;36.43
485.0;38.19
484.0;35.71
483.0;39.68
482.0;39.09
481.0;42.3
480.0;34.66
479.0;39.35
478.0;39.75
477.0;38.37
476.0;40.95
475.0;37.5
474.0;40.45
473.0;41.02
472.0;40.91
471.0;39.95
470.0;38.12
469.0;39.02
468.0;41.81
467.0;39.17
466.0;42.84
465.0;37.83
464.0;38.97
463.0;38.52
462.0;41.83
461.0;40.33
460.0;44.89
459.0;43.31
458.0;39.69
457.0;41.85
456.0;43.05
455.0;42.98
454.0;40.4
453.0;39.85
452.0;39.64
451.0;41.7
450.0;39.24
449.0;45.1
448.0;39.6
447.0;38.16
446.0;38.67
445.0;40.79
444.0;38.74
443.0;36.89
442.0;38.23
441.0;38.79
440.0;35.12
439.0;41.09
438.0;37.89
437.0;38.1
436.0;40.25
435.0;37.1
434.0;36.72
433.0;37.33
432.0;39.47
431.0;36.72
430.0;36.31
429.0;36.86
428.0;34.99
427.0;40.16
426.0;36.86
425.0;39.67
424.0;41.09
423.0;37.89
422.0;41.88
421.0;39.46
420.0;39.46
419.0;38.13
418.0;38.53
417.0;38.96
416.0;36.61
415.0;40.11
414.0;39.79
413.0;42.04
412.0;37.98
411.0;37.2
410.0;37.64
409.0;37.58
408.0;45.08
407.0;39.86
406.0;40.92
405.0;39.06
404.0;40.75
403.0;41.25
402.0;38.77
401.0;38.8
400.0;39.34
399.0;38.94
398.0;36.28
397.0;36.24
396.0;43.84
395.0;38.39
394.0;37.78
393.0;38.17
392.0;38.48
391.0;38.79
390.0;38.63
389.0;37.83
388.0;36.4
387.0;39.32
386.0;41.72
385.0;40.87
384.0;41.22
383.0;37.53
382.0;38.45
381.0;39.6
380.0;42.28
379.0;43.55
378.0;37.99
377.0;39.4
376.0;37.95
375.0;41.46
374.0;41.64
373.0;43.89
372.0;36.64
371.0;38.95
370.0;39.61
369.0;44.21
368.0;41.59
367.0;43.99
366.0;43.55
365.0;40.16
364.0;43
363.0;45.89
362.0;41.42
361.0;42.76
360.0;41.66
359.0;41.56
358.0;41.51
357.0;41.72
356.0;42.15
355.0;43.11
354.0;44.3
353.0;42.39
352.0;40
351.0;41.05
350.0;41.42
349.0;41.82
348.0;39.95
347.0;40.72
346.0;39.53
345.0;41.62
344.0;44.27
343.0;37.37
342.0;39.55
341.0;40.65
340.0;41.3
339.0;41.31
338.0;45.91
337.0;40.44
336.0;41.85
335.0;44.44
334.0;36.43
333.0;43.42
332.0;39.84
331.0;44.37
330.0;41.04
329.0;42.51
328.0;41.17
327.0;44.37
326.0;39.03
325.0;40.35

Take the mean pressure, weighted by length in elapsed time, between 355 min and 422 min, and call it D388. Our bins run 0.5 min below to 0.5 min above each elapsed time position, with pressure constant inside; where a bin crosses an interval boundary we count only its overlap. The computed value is 40.1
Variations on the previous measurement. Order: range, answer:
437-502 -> 39.5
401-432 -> 39.1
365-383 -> 40.8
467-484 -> 39.4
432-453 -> 39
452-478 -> 40.5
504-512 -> 40.2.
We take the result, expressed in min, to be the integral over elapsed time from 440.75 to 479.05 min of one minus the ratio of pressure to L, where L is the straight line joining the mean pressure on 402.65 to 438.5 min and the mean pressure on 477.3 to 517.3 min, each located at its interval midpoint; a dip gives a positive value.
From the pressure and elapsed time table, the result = -1.1 min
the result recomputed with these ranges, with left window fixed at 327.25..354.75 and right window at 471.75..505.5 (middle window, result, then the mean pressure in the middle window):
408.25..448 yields 1.6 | 38.5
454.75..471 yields -0.5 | 40.8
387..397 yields 0.5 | 38.6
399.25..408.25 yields 0.1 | 40.3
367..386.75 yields 0.2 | 40.5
